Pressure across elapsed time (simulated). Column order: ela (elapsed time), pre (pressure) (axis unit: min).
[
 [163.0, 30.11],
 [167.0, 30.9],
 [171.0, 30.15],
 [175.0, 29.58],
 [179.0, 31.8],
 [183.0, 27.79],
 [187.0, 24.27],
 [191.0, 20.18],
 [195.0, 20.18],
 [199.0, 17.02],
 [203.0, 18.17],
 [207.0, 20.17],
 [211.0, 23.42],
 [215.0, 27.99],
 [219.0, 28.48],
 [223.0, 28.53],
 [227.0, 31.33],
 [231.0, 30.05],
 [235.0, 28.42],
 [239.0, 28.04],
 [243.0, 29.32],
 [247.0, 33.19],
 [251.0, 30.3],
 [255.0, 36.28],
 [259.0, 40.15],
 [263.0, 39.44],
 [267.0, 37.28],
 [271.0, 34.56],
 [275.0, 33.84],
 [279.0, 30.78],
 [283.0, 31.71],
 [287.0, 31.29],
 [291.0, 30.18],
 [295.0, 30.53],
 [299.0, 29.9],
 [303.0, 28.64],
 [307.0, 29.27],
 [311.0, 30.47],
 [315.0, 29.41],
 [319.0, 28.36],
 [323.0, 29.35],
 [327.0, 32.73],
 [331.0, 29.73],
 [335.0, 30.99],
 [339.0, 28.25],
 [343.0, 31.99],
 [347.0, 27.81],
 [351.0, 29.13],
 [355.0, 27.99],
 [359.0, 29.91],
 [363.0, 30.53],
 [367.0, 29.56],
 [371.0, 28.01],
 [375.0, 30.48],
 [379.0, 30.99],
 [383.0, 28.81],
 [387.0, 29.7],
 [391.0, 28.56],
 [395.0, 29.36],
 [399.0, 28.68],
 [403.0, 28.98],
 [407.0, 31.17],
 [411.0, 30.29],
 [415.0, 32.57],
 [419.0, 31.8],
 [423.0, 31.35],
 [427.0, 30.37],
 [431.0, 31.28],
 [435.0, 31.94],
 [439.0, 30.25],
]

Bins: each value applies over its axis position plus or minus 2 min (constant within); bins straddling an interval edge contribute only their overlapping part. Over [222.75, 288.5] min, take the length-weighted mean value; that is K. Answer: 32.7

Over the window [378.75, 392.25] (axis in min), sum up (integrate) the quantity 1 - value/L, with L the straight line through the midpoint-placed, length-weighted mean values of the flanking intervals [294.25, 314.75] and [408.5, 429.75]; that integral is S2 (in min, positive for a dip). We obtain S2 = 0.63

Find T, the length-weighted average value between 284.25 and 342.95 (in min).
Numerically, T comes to 30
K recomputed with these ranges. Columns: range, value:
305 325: 29.4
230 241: 28.7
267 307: 31.5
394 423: 30.5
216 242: 29.1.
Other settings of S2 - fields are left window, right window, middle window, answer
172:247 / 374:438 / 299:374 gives -1.90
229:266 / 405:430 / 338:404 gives 4.90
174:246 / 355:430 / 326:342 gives -0.94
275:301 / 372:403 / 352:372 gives 0.38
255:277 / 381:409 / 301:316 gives 2.18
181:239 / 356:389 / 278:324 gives -4.09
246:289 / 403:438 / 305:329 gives 2.49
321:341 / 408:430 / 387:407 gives 1.16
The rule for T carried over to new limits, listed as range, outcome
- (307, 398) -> 29.6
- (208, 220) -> 25.9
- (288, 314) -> 29.9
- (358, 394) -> 29.6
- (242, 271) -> 35.3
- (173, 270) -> 28.5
